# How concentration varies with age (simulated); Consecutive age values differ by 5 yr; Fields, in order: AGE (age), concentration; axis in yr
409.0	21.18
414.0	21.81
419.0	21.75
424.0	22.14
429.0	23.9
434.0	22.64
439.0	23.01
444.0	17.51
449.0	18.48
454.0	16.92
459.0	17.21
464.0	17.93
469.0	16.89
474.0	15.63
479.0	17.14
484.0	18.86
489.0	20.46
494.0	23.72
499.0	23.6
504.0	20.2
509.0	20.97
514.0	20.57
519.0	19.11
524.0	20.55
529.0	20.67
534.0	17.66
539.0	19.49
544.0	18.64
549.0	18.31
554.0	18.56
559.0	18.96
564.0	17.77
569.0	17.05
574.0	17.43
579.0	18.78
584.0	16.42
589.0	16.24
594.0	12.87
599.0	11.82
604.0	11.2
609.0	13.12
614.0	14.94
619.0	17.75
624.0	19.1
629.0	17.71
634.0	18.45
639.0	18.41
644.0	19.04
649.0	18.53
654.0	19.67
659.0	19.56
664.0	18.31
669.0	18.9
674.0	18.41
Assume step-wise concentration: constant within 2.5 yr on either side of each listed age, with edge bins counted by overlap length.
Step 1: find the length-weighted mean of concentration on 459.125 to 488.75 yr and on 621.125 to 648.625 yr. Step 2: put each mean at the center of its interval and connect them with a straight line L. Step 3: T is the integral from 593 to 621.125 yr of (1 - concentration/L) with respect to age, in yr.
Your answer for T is 7.3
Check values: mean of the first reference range 17.5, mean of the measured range 13.6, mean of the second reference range 18.5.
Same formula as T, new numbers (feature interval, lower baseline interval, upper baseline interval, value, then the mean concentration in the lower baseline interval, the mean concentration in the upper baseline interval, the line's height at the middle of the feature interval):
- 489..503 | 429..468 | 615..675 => -2.6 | 19.3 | 18.6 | 19.1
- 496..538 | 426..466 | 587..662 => -4.4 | 19.8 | 16.6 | 18.5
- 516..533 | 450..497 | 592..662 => -2.0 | 18.4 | 16.6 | 17.8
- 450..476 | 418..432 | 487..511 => 6.1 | 22.7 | 21.8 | 22.3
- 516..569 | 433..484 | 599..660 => -3.8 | 18.2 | 17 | 17.6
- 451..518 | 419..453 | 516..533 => 3.9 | 21.1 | 19.9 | 20.5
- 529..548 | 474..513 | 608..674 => 0.8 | 20.4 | 18.1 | 19.7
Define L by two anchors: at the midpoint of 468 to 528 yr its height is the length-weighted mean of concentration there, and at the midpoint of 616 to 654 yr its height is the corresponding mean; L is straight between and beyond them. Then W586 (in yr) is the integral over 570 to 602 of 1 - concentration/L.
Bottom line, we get 5.7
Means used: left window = 19.9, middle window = 15.6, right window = 18.5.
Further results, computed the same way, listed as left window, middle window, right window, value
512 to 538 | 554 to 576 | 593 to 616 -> -2.3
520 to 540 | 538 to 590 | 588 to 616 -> -4.7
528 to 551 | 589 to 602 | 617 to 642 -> 3.8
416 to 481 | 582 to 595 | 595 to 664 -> 1.5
